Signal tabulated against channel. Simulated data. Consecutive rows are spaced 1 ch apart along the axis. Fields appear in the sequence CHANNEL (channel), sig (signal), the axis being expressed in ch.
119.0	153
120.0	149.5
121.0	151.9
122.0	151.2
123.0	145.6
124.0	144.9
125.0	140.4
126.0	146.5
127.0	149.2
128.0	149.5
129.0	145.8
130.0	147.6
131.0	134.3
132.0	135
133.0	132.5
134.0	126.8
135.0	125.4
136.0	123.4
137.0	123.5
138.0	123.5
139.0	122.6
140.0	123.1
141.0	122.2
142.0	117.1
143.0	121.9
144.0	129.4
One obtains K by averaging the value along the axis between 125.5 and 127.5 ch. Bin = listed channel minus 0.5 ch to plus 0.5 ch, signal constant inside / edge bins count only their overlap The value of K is 148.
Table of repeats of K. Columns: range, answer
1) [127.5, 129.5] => 148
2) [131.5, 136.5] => 129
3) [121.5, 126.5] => 146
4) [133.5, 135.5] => 126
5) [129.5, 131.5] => 141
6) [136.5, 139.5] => 123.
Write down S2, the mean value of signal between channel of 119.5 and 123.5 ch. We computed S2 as 150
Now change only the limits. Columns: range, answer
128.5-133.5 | 139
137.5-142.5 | 122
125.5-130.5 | 148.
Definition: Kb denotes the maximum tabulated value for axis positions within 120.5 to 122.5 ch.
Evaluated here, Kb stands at 151.9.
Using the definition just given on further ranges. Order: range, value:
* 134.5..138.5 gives 125.4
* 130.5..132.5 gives 135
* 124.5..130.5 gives 149.5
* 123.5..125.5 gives 144.9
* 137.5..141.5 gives 123.5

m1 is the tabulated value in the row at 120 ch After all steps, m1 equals 149.5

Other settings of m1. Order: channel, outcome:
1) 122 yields 151.2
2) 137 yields 123.5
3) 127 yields 149.2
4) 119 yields 153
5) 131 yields 134.3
